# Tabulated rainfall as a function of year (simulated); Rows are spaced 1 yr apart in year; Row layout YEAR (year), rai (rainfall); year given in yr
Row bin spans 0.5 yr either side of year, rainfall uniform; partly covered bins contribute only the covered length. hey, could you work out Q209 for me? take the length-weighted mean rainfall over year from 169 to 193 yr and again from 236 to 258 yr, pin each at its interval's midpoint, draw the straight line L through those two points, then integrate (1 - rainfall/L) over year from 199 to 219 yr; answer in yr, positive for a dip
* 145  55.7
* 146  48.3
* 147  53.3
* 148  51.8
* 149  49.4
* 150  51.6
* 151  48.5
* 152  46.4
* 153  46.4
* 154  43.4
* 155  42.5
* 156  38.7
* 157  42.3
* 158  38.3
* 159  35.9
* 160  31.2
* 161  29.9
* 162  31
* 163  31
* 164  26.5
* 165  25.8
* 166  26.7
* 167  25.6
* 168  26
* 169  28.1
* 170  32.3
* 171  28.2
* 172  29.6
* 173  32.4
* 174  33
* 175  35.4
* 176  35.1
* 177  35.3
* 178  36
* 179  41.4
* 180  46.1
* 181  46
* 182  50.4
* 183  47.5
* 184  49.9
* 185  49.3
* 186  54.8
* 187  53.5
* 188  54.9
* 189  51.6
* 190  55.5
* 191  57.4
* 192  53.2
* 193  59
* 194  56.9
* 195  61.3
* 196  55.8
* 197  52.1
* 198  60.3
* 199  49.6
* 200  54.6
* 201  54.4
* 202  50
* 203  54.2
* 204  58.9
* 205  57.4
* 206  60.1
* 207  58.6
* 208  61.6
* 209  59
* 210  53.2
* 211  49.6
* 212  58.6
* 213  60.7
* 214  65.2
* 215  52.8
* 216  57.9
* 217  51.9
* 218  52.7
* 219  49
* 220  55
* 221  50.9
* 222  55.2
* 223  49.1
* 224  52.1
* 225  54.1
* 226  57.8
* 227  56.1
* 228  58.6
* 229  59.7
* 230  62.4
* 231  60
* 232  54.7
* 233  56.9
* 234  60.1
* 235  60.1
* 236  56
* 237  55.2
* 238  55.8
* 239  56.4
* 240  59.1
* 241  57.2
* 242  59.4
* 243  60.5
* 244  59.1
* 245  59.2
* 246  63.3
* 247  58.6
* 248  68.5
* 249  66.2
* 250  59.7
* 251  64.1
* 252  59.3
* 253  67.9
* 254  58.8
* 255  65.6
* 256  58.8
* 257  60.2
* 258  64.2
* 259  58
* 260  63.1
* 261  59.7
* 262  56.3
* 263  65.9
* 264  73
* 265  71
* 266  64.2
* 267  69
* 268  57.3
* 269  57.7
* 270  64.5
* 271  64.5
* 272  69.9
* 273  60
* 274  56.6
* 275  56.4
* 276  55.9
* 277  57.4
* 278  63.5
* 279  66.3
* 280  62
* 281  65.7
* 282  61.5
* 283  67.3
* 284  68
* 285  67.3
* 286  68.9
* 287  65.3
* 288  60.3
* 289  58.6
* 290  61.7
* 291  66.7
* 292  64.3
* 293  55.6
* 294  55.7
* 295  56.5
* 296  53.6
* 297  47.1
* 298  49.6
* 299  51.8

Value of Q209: -2.0 yr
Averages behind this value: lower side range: 43.8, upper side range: 60.6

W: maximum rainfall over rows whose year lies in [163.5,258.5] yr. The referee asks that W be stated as 68.5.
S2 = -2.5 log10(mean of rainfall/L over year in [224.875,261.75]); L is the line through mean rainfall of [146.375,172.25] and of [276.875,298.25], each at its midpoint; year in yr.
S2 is -0.14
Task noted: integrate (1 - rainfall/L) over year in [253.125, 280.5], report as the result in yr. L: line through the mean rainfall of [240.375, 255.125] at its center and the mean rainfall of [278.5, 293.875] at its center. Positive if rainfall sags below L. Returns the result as 0.2 yr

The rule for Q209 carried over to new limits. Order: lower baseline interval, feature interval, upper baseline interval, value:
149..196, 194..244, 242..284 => -4.1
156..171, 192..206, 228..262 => -3.9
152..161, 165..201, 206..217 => 3.2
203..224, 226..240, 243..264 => 0.2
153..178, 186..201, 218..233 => -4.1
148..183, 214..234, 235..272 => -0.8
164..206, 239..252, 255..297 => -1.0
